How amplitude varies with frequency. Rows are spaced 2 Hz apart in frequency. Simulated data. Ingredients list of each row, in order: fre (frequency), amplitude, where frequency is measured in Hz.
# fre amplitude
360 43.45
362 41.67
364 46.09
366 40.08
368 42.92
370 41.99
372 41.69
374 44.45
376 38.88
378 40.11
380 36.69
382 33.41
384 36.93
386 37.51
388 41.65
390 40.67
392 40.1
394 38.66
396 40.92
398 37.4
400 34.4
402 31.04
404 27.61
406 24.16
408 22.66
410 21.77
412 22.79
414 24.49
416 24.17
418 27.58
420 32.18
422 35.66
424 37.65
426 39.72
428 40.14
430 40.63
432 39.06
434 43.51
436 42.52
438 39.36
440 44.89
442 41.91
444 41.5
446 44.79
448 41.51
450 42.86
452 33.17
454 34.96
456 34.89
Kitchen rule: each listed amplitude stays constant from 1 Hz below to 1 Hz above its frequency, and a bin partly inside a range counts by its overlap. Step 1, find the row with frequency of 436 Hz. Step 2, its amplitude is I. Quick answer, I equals 42.52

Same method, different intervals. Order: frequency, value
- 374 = 44.45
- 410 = 21.77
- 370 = 41.99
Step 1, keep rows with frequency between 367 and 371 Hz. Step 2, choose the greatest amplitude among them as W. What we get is 42.92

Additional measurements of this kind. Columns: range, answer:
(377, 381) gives 40.11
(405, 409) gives 24.16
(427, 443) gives 44.89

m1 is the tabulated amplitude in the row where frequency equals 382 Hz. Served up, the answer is 33.41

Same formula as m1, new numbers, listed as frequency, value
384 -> 36.93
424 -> 37.65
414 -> 24.49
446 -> 44.79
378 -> 40.11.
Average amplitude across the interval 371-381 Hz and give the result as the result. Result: 40.4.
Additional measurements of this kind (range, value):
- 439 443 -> 43.4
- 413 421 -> 27.1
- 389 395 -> 39.8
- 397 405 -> 32.6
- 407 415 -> 22.9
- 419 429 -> 37.1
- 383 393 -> 39.4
